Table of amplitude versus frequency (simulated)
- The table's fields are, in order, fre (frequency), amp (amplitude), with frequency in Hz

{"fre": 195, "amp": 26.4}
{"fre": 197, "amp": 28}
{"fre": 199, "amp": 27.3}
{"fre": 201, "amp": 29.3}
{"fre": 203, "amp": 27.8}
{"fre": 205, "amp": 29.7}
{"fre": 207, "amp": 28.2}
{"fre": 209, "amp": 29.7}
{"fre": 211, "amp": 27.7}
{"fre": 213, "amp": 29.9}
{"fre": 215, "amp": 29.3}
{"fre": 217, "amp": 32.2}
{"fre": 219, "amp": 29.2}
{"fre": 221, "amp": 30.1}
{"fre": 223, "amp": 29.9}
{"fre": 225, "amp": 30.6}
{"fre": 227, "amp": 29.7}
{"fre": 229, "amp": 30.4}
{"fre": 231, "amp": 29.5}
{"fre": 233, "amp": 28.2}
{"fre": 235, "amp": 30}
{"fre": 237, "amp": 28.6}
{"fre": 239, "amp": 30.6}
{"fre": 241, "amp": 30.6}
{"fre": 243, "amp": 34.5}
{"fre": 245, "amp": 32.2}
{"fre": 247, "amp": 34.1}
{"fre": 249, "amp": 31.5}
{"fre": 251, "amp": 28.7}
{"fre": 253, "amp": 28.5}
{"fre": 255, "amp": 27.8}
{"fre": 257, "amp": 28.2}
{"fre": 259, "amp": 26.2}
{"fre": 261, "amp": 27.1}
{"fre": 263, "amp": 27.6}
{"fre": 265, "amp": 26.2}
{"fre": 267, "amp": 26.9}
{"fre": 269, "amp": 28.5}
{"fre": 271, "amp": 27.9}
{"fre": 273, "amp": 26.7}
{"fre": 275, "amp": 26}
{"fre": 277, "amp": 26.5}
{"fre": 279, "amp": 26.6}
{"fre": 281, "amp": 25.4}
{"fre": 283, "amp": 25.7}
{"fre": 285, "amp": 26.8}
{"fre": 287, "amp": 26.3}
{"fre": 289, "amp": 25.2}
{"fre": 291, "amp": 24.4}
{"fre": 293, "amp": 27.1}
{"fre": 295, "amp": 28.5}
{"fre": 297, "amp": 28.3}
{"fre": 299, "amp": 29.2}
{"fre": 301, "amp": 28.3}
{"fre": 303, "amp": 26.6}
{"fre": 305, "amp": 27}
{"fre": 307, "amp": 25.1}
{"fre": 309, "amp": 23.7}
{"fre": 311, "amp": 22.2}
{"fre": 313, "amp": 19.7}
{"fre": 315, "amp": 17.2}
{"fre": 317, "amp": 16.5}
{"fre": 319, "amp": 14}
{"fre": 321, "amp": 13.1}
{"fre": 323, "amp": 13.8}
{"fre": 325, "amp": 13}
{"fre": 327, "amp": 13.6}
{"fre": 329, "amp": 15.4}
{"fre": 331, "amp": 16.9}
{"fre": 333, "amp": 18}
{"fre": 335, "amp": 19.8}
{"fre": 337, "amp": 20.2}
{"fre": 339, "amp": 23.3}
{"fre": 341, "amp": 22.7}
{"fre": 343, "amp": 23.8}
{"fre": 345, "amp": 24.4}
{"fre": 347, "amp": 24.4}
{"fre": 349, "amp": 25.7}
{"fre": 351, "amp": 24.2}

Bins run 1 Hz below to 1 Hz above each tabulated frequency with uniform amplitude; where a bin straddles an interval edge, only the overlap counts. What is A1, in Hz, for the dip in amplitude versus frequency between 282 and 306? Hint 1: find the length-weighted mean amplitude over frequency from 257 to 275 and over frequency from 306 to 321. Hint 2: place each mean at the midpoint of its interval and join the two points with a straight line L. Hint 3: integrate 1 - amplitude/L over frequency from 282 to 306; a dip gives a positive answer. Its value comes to -4.8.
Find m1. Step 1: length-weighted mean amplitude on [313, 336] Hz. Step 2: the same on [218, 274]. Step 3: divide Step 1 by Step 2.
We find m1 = 0.54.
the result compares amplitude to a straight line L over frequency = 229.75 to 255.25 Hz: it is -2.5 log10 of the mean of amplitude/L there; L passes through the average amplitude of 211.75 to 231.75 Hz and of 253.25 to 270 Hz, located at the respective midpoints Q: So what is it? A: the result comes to -0.07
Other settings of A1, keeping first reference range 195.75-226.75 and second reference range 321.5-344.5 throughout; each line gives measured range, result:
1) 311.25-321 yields 1.4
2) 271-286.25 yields -2.1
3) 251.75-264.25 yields -1.3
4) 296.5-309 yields -3.6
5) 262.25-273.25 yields -1.5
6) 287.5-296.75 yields -1.9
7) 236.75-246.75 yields -2.0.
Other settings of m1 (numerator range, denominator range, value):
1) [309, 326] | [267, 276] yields 0.61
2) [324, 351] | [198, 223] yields 0.69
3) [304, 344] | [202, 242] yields 0.64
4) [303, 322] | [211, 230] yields 0.67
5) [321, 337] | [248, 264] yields 0.56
